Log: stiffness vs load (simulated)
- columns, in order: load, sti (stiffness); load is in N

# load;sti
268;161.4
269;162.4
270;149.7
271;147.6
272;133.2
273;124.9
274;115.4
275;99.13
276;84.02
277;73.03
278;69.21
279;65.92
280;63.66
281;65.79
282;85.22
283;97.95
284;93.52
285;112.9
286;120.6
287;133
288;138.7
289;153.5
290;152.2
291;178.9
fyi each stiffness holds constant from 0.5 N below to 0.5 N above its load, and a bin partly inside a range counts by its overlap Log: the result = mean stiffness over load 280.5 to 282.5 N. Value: 75.5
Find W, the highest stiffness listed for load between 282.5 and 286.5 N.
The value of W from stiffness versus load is 120.6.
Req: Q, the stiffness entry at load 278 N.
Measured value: 69.21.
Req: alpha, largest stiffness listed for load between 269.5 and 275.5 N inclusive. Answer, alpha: 149.7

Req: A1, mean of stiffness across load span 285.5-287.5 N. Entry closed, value 127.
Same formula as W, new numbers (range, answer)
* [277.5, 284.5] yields 97.95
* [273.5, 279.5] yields 115.4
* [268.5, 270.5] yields 162.4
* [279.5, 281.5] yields 65.79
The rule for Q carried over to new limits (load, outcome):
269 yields 162.4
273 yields 124.9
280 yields 63.66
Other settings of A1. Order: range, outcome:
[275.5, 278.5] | 75.4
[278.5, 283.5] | 75.7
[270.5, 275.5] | 124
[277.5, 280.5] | 66.3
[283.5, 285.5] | 103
